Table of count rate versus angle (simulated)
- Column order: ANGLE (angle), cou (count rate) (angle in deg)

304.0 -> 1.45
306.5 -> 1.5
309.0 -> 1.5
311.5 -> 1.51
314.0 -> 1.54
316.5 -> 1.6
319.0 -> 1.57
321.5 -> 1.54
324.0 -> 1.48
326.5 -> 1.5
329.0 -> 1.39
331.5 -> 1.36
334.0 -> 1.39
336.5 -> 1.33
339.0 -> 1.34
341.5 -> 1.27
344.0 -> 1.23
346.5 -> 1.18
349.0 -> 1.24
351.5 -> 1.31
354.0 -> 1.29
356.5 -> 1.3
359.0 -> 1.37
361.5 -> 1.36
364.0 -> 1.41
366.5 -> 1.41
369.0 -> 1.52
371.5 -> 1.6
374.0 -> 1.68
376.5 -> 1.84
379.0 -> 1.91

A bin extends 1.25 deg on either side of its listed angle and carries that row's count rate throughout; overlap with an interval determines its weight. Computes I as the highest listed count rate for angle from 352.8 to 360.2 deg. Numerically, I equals 1.37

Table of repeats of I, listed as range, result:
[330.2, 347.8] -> 1.39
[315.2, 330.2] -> 1.6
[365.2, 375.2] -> 1.68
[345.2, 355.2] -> 1.31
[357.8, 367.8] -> 1.41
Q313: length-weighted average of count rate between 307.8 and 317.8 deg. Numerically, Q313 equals 1.54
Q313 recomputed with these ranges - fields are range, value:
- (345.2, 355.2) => 1.25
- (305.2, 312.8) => 1.5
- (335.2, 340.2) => 1.34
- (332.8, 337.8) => 1.36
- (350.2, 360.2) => 1.32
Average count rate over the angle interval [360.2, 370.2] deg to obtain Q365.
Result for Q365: 1.42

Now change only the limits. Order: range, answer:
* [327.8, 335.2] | 1.38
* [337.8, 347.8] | 1.25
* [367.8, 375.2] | 1.6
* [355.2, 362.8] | 1.34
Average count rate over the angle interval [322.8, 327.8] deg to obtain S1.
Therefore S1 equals 1.49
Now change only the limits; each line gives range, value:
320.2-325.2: 1.51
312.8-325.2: 1.55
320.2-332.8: 1.45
